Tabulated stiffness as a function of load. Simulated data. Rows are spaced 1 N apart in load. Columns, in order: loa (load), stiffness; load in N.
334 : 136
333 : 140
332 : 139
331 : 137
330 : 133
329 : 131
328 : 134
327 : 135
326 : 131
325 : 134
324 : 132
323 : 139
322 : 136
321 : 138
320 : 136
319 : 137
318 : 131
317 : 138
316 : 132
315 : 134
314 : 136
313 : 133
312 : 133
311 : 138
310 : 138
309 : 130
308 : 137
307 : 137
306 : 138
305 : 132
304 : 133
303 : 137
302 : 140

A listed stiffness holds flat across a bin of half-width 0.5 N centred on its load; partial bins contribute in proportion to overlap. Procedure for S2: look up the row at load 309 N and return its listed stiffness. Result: 130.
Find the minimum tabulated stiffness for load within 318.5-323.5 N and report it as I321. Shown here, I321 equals 136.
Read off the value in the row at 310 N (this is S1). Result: 138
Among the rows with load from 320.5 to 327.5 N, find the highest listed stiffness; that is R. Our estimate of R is 139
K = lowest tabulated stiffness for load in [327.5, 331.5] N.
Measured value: 131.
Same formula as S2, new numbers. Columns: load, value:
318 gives 131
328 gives 134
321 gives 138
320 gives 136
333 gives 140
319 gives 137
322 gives 136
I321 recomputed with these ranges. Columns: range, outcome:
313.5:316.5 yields 132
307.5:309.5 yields 130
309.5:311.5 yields 138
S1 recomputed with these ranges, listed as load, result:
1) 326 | 131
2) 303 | 137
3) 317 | 138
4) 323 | 139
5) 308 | 137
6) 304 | 133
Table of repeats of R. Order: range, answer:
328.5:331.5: 137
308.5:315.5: 138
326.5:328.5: 135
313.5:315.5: 136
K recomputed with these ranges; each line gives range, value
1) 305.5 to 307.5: 137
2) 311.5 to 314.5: 133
